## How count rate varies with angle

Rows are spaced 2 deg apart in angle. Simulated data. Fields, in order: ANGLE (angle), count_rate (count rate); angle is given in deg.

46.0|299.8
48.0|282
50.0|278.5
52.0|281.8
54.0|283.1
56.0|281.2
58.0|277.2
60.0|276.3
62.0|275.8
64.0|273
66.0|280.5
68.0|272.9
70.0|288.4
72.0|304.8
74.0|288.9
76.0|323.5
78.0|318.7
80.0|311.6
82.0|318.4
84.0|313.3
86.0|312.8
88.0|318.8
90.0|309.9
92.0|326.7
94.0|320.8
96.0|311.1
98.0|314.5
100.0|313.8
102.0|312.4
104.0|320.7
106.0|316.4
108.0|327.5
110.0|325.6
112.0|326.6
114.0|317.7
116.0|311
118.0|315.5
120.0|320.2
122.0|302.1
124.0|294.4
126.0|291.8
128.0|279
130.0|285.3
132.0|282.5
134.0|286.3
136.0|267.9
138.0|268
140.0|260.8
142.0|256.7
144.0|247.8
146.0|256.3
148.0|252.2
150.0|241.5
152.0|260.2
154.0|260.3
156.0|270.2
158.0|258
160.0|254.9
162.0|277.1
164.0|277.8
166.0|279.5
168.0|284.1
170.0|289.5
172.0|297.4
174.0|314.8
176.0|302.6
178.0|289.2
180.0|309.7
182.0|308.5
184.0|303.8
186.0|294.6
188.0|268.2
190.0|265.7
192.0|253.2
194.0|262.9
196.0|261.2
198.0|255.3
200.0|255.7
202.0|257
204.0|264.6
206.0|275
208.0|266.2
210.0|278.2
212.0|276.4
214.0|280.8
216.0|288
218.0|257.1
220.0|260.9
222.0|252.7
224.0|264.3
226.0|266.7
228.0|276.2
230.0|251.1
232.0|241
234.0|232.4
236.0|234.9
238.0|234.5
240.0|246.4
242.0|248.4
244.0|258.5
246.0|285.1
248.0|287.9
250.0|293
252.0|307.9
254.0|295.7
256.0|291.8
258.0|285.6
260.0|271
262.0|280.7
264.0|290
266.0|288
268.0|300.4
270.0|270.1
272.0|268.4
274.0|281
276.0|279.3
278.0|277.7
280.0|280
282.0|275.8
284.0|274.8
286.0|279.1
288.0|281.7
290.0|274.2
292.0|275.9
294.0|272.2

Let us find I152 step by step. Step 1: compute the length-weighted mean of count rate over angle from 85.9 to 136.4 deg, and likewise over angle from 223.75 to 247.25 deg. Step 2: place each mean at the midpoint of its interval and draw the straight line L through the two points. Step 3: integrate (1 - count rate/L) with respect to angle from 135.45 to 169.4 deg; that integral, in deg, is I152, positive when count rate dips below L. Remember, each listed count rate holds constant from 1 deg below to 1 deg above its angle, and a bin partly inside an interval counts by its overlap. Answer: 3.12 deg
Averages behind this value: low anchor 309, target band 263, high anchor 253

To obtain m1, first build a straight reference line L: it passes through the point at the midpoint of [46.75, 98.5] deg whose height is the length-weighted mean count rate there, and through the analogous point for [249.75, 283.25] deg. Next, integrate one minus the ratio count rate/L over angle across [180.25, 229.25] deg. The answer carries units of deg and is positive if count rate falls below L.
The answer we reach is 3.0 deg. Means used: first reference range 298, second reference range 284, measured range 271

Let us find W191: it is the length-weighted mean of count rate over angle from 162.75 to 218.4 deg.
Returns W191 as 279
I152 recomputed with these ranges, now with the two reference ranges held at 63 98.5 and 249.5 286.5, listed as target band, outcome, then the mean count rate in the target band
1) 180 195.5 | 0.7 deg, 281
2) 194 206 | 1.3 deg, 260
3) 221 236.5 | 1.9 deg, 253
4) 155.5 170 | 1.1 deg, 273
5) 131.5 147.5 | 1.8 deg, 265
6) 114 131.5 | 0.0 deg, 300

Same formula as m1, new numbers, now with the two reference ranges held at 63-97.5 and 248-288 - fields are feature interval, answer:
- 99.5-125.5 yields -1.1 deg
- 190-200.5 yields 1.2 deg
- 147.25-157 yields 1.3 deg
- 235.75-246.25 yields 1.3 deg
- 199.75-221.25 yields 1.6 deg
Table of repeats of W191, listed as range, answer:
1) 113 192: 282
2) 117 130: 299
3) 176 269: 272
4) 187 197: 262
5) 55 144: 299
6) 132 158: 261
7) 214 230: 266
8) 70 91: 311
